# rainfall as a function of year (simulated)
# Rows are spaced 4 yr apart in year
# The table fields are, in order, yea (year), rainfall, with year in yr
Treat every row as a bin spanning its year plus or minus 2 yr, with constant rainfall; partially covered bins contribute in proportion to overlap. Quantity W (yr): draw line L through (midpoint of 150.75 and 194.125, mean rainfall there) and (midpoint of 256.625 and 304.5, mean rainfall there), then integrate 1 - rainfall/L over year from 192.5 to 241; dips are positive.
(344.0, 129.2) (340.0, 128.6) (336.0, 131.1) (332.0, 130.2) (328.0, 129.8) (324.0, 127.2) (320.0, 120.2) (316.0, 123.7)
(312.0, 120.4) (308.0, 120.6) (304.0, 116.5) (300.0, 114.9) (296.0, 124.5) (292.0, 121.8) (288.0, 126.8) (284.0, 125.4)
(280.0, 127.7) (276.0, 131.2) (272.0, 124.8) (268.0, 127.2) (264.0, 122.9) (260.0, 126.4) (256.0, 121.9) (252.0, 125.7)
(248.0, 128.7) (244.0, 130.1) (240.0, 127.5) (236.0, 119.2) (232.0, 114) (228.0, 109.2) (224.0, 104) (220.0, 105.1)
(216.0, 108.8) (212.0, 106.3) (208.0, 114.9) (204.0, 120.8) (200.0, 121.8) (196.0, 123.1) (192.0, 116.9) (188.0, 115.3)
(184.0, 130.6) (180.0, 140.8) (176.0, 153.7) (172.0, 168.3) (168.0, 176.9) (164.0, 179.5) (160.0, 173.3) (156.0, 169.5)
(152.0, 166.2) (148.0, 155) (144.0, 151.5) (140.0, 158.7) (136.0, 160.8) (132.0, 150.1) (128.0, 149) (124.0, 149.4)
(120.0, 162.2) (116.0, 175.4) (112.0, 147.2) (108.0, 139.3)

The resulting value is 9.3 yr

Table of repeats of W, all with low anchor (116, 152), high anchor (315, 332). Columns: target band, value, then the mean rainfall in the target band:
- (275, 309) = 2.0 yr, 123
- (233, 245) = 1.3 yr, 124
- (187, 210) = 4.3 yr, 119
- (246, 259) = 1.1 yr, 126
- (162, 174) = -1.9 yr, 175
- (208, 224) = 4.0 yr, 107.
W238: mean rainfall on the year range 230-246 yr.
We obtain 123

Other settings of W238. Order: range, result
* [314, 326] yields 124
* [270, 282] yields 128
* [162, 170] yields 178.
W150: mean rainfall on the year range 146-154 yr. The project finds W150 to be 161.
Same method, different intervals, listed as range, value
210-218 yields 108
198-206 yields 121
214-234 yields 108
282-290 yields 126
